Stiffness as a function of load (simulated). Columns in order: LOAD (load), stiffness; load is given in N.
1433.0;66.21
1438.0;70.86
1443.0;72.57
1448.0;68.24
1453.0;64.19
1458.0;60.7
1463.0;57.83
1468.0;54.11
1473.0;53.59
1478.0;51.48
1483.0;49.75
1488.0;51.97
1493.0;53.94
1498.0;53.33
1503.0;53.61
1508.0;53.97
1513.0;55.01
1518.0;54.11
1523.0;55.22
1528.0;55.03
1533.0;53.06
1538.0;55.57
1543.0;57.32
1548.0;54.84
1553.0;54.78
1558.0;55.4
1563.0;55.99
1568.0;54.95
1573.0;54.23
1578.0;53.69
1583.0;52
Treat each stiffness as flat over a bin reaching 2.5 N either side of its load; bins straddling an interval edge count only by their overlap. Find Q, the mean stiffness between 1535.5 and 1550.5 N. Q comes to 55.9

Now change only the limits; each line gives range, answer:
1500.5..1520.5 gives 54.2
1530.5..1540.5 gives 54.3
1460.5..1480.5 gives 54.3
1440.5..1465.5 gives 64.7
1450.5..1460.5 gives 62.4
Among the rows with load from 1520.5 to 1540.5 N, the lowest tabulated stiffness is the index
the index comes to 53.06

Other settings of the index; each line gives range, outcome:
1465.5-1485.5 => 49.75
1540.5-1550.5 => 54.84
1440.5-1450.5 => 68.24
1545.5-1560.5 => 54.78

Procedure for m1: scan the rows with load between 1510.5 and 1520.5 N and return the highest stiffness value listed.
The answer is 55.01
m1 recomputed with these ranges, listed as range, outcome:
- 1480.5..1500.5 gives 53.94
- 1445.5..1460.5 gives 68.24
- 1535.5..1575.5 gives 57.32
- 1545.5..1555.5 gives 54.84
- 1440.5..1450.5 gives 72.57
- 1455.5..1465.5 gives 60.7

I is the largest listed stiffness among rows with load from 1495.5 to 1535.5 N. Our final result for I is 55.22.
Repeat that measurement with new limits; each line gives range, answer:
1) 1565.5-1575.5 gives 54.95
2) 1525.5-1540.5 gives 55.57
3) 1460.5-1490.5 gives 57.83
